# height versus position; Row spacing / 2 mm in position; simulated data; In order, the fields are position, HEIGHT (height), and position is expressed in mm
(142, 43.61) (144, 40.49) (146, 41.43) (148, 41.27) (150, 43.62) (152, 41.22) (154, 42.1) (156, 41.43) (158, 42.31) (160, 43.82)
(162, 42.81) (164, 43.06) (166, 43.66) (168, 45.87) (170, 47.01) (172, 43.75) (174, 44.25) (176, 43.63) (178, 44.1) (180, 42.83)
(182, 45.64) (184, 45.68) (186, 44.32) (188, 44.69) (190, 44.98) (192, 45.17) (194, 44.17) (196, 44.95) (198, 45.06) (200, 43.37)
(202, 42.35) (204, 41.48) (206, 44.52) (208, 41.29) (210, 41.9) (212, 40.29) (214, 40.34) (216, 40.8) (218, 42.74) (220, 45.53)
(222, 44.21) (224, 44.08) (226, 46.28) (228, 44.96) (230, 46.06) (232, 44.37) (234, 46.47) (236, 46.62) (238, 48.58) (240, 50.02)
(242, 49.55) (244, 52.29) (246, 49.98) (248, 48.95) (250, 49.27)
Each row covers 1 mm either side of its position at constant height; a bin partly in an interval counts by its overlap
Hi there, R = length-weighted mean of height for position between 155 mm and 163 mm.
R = 42.6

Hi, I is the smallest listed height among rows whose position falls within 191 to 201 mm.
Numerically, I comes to 43.37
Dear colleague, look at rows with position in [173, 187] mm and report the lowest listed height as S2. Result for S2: 42.83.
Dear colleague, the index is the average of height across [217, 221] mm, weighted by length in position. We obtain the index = 44.1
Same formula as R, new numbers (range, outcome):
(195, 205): 43.4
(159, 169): 43.8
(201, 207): 42.8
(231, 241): 47.2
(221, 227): 44.9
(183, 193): 45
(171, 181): 43.7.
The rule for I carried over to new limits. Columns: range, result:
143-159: 40.49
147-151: 41.27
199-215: 40.29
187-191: 44.69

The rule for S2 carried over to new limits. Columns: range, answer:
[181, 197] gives 44.17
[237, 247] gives 48.58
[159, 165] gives 42.81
